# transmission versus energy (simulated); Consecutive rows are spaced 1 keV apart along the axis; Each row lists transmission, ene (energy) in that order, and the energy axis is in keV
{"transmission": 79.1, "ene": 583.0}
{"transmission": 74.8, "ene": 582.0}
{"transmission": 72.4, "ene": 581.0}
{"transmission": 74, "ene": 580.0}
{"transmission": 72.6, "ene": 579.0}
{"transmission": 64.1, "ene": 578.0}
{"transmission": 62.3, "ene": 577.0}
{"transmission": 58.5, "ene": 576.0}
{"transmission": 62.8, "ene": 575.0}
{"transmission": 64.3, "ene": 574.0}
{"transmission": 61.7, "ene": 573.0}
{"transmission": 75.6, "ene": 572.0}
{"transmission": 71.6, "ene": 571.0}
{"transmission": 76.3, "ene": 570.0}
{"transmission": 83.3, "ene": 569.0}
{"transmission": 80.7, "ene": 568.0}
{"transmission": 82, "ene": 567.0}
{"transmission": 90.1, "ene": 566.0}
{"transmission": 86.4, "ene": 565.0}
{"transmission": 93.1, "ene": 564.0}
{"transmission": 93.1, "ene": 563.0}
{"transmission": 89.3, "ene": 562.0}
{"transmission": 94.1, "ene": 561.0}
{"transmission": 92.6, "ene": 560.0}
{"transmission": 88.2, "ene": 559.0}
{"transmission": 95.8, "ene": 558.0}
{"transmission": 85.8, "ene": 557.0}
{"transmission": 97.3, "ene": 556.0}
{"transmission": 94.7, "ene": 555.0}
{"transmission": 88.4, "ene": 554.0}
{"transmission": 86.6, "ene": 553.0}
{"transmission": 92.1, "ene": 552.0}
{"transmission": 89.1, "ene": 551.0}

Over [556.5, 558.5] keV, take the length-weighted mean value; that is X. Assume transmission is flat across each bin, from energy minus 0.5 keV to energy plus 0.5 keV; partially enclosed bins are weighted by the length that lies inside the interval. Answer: 90.8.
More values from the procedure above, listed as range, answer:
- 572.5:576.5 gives 61.8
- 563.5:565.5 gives 89.8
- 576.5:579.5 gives 66.3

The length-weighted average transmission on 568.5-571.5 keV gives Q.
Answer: 77.1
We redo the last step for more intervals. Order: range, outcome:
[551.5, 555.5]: 90.5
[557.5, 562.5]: 92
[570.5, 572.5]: 73.6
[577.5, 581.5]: 70.8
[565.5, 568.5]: 84.3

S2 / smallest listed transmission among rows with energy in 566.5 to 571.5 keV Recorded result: 71.6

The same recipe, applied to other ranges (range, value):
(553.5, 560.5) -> 85.8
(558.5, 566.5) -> 86.4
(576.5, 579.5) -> 62.3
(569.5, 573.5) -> 61.7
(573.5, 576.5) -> 58.5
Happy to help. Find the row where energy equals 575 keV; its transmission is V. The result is 62.8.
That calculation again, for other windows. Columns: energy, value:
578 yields 64.1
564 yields 93.1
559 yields 88.2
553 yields 86.6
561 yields 94.1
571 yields 71.6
